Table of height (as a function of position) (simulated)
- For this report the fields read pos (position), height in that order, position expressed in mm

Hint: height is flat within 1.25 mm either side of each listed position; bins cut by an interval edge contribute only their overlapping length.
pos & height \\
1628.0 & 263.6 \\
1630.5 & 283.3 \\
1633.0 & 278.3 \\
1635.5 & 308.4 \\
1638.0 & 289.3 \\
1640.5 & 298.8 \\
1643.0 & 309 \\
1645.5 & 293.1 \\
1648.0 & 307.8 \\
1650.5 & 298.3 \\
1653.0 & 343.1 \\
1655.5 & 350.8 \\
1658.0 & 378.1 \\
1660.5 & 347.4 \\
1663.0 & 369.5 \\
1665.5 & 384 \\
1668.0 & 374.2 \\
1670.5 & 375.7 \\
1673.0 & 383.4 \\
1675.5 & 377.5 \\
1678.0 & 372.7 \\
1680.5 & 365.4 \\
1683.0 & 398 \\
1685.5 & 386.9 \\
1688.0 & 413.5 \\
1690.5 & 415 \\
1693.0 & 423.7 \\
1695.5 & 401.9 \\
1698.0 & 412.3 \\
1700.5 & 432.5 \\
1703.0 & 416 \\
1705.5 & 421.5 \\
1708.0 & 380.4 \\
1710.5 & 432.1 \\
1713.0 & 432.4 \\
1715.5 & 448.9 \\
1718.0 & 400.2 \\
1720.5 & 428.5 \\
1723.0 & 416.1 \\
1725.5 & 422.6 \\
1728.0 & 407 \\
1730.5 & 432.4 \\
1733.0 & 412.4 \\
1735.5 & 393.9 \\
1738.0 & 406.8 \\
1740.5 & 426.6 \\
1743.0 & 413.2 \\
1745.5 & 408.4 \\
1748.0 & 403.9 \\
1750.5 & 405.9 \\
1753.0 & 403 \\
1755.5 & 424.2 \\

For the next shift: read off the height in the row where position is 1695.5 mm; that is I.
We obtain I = 401.9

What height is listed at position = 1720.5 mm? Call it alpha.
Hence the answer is 428.5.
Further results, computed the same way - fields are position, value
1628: 263.6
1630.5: 283.3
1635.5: 308.4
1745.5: 408.4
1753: 403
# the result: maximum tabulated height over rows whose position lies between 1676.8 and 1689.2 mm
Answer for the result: 413.5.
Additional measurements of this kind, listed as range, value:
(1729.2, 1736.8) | 432.4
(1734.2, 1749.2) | 426.6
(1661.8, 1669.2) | 384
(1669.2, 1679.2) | 383.4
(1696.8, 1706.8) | 432.5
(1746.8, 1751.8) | 405.9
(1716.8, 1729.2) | 428.5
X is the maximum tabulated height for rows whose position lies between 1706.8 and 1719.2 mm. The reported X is 448.9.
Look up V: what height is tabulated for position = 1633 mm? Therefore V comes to 278.3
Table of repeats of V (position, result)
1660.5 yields 347.4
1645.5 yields 293.1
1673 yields 383.4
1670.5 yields 375.7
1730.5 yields 432.4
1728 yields 407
